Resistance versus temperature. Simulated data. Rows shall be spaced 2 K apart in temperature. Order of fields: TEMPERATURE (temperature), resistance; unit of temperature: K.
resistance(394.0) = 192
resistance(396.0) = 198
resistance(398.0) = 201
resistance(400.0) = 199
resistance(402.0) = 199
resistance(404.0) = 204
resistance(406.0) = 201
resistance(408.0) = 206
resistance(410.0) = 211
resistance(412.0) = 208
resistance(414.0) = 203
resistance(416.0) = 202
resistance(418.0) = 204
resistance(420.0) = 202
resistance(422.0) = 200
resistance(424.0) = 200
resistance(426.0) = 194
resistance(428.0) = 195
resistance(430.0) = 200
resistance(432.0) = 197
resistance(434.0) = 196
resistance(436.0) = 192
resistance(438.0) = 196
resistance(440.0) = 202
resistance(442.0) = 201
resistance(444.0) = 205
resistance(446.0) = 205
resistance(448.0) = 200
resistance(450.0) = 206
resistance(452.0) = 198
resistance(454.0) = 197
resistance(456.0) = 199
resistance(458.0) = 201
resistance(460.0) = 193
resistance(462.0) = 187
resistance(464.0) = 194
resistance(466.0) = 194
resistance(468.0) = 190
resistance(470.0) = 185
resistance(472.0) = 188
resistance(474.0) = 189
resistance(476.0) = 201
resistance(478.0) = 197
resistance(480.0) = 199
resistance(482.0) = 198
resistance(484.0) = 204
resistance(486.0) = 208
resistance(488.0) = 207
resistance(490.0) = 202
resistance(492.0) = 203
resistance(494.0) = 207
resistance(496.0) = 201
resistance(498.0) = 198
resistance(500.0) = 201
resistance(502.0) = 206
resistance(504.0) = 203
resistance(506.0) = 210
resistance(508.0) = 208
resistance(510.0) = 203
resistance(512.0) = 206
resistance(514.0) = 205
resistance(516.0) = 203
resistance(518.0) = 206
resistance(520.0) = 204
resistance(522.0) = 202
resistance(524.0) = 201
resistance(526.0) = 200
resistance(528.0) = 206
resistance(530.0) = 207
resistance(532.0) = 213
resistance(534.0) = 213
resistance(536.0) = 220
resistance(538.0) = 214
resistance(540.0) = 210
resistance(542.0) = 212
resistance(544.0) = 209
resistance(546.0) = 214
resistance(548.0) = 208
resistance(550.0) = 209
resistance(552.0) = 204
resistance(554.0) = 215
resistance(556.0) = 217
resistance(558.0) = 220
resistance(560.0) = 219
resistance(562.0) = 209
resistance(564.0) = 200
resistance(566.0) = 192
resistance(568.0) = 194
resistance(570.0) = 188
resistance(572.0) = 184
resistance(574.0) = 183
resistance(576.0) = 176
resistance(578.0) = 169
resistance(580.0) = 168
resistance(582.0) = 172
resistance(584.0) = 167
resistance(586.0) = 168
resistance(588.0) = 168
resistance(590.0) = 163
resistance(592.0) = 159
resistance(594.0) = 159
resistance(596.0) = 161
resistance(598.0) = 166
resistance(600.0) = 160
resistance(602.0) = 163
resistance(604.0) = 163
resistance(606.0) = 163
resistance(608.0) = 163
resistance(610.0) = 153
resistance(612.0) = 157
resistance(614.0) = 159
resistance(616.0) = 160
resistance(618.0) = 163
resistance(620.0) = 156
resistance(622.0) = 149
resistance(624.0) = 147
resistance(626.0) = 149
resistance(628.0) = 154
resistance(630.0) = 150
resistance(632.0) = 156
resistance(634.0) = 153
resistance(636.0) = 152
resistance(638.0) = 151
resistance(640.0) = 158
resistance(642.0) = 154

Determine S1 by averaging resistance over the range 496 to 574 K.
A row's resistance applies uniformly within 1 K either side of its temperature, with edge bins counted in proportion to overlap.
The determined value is 206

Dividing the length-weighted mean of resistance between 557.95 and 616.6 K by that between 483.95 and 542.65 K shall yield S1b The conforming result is 0.84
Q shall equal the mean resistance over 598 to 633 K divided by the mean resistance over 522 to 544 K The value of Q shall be 0.75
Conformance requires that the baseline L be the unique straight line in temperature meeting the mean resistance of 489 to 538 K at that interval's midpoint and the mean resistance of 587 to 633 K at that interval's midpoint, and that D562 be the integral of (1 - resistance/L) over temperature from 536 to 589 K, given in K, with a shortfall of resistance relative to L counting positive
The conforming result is -4.2 K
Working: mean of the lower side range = 206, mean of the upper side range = 158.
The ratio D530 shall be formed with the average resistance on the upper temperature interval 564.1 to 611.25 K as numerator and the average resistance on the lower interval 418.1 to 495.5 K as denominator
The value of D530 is 0.86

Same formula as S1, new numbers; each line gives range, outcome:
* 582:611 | 163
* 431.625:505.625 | 199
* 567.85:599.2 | 171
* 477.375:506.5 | 203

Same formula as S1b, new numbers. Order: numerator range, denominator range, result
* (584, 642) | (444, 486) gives 0.80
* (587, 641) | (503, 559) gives 0.76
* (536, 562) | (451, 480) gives 1.10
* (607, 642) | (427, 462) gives 0.78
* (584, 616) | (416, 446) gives 0.81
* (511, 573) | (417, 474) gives 1.05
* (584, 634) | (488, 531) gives 0.78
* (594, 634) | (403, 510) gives 0.79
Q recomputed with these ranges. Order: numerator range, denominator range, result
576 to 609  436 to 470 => 0.83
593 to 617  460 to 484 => 0.83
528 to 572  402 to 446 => 1.04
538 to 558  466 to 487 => 1.08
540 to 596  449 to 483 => 0.98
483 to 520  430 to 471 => 1.04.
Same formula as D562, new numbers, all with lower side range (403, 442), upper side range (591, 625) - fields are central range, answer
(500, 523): -3.09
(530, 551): -4.57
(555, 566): -2.69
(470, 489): -1.06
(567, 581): -1.15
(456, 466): -0.12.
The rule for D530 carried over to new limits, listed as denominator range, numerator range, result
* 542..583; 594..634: 0.80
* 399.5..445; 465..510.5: 1.00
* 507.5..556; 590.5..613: 0.77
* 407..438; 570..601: 0.84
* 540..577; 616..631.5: 0.75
